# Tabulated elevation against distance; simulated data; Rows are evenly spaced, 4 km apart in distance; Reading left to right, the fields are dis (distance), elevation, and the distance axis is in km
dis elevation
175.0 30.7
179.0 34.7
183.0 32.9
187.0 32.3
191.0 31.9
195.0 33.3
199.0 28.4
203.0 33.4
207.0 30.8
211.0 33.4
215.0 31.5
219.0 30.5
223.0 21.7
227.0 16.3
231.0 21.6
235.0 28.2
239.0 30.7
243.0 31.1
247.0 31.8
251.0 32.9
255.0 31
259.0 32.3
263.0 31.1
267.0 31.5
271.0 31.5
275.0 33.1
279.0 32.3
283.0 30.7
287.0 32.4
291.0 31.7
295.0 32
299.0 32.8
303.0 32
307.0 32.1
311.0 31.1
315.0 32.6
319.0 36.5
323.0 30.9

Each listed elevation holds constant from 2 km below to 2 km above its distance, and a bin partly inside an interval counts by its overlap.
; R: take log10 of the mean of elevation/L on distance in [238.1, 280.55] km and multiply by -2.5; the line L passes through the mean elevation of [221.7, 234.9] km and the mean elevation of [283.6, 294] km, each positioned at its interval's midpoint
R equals -0.202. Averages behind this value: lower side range 21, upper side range 31.9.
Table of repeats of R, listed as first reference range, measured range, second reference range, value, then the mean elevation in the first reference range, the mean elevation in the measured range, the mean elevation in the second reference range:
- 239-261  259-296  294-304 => 0.01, 31.7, 31.8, 32.3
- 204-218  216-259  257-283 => 0.15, 31.9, 27.9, 31.9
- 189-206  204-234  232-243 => 0.13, 31.7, 26.8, 29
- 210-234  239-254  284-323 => -0.15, 25.6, 31.7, 32.4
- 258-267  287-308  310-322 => 0.02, 31.6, 32.1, 33.4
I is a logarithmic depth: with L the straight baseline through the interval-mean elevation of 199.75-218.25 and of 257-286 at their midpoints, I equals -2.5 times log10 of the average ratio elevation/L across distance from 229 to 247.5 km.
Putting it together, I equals 0.12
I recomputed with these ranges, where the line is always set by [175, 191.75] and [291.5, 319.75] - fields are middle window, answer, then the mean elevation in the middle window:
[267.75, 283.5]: 0.02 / 32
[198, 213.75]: 0.03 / 31.7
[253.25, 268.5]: 0.04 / 31.5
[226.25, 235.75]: 0.43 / 22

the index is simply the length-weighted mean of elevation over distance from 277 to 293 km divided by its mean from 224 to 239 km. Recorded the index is 1.37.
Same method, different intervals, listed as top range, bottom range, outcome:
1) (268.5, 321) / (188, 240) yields 1.13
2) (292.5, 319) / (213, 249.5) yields 1.20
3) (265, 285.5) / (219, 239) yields 1.34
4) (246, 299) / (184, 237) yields 1.11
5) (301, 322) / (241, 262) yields 1.03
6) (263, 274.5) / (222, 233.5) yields 1.58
